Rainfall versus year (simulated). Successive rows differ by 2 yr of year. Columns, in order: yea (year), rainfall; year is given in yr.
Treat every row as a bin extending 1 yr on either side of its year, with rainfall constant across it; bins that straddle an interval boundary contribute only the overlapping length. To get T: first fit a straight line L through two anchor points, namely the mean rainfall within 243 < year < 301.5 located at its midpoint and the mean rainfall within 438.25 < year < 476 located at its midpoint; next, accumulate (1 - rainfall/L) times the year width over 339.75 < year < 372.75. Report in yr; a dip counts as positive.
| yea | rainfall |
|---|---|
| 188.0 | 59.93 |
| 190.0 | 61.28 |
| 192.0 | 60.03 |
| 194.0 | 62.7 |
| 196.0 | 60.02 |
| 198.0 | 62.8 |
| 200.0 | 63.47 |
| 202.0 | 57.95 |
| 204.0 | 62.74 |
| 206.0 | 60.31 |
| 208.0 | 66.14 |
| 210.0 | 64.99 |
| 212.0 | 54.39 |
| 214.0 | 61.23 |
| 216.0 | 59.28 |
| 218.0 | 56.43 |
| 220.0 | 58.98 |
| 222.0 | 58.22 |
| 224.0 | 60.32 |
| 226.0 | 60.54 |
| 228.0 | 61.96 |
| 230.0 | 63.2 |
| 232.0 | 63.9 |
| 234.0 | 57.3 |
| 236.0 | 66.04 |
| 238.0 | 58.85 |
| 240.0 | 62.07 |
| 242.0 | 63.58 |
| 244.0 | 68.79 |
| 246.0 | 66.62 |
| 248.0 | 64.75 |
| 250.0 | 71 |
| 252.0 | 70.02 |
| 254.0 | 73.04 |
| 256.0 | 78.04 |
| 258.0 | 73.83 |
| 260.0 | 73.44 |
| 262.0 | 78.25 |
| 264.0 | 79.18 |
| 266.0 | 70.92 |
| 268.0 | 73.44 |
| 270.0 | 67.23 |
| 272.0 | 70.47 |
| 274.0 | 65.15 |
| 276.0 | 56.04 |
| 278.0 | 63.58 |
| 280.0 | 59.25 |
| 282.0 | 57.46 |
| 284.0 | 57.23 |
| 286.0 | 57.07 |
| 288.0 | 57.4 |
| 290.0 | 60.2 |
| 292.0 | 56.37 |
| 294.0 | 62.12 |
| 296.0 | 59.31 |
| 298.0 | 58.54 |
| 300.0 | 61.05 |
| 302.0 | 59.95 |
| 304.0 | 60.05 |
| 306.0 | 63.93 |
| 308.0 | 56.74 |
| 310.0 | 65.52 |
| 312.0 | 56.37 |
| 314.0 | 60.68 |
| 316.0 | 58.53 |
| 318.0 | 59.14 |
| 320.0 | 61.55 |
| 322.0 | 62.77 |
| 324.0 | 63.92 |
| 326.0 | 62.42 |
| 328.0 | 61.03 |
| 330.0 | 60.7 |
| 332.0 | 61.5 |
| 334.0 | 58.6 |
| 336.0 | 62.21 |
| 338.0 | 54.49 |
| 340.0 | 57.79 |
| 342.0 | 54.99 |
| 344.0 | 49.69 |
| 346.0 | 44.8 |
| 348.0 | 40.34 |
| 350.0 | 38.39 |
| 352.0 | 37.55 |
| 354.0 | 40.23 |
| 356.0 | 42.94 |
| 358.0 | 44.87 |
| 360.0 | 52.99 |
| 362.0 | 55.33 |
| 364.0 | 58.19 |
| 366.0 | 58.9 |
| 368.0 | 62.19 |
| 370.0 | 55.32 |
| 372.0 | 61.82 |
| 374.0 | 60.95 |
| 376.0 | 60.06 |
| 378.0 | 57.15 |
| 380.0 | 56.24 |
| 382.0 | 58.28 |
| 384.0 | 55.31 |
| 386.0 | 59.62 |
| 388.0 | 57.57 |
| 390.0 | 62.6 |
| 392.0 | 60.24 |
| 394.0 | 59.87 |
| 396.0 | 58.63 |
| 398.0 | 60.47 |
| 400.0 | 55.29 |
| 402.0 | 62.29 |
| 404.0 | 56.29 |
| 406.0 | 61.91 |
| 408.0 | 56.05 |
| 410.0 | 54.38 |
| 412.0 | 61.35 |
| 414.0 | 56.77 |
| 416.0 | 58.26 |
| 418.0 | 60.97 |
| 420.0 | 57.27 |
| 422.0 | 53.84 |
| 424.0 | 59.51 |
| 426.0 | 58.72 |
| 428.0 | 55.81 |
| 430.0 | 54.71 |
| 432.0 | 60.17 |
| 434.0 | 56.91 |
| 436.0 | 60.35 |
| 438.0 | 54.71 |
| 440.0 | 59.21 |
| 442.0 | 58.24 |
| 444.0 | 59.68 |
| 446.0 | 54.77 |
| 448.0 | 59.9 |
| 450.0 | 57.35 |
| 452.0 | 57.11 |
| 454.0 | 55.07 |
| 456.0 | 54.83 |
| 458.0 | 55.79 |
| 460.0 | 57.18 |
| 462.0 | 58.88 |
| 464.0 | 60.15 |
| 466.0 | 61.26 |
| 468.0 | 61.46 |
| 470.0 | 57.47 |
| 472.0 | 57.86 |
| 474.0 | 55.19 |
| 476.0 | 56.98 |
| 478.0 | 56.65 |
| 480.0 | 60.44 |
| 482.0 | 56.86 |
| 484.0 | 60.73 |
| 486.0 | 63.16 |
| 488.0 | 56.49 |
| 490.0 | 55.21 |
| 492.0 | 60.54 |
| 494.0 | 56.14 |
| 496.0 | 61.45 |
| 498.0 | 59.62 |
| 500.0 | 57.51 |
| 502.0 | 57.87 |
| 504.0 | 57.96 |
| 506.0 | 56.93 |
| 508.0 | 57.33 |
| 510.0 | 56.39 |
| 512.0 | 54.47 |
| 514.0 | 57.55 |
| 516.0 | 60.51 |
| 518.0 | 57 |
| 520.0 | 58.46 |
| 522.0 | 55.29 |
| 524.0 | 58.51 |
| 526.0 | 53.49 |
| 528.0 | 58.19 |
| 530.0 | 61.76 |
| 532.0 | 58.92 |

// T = 6.37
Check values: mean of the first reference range 65.8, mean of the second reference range 57.8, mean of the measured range 50.1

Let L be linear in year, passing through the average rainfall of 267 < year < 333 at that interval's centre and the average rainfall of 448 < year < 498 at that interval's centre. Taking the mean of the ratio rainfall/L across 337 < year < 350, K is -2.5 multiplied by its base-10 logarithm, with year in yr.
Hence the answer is 0.22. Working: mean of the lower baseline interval 61.1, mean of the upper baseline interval 58.2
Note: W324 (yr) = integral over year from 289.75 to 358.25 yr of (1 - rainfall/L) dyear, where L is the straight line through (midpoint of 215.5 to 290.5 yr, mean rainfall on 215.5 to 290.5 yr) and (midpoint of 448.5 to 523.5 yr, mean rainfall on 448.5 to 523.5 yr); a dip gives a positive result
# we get 7.4 yr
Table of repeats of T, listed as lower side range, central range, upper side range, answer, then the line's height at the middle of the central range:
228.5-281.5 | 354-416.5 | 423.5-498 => 4.3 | 61.5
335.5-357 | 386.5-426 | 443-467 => -4.2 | 53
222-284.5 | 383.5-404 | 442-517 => 0.7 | 61.1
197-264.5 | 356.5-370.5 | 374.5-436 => 1.1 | 59.8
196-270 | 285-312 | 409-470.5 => 1.3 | 62.8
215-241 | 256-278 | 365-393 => -3.9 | 60.2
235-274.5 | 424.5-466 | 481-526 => 2.1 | 60.7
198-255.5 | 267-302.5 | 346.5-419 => -0.7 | 60.1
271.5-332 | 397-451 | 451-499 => 0.8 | 58.8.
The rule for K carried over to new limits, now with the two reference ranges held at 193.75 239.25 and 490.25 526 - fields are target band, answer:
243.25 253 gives -0.13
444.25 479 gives 0.01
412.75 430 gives 0.02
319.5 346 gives 0.02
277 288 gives 0.03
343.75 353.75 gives 0.39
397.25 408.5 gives 0.00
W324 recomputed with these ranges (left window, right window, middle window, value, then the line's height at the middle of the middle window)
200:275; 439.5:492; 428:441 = 0.33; 59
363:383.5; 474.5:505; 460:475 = -0.07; 58.5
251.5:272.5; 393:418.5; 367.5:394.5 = 0.95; 61.2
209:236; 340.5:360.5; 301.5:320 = -3.95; 49.6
